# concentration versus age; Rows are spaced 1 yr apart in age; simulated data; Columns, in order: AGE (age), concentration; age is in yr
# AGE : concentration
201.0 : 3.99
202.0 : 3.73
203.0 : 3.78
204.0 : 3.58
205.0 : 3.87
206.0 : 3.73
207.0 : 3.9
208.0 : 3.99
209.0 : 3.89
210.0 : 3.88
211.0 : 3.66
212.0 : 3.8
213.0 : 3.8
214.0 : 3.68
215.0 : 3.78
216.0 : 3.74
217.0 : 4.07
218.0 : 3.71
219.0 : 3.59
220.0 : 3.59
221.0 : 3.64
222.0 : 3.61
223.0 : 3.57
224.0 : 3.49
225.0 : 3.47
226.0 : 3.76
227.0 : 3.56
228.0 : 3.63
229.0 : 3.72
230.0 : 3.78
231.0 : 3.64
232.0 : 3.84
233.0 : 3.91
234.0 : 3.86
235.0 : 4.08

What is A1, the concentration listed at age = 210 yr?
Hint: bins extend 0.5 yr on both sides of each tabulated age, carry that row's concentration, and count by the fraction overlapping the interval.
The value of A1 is 3.88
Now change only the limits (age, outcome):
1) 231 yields 3.64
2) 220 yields 3.59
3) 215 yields 3.78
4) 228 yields 3.63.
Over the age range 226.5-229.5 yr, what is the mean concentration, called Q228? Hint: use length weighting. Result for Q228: 3.64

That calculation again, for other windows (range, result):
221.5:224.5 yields 3.56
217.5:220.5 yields 3.63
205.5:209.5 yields 3.88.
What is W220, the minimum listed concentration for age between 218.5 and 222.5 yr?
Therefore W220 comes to 3.59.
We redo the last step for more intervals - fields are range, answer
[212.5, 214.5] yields 3.68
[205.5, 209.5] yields 3.73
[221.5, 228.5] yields 3.47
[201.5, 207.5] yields 3.58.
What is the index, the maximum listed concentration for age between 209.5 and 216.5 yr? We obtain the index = 3.88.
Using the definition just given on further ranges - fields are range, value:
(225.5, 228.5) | 3.76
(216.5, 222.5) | 4.07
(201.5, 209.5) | 3.99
